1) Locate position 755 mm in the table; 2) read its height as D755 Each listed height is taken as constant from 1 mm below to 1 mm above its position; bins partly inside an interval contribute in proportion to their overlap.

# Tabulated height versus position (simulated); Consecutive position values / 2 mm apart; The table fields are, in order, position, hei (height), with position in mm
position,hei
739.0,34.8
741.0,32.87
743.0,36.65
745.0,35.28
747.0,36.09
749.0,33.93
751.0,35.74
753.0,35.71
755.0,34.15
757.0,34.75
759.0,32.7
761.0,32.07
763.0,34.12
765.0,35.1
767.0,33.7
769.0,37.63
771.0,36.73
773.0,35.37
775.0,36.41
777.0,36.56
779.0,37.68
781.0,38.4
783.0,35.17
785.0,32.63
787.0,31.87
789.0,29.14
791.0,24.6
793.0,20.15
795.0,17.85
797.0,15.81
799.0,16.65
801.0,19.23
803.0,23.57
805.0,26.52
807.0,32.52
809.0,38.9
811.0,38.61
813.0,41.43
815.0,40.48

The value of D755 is 34.15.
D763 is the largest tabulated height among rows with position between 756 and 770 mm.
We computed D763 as 37.63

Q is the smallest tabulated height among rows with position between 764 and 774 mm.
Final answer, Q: 33.7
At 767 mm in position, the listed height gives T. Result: 33.7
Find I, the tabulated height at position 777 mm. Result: 36.56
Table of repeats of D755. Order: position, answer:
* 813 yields 41.43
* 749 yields 33.93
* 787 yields 31.87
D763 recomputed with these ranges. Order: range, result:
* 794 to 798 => 17.85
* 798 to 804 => 23.57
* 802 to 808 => 32.52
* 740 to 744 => 36.65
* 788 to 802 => 29.14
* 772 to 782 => 38.4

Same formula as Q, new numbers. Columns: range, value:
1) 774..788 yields 31.87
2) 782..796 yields 17.85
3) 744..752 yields 33.93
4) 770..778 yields 35.37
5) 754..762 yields 32.07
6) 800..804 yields 19.23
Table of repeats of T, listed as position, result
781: 38.4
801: 19.23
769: 37.63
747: 36.09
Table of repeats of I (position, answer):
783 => 35.17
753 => 35.71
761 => 32.07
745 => 35.28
